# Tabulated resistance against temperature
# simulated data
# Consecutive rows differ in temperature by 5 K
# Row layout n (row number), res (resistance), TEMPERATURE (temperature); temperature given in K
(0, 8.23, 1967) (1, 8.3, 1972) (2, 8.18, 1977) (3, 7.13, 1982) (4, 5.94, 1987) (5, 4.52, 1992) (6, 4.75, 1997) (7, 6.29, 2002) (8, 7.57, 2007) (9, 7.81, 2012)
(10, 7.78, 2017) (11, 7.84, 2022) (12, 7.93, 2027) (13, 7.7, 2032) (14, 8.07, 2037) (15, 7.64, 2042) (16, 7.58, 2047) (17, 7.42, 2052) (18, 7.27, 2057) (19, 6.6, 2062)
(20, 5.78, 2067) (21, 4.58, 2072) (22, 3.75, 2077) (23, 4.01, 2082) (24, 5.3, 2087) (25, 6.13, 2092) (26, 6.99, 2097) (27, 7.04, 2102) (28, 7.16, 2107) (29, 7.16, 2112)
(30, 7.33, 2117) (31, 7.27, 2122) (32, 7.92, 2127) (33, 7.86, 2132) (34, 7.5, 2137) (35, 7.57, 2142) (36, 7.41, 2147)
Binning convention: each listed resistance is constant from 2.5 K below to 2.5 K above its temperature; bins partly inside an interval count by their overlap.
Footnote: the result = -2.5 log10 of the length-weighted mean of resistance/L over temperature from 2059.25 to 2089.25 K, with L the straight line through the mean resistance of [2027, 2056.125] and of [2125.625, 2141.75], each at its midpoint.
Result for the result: 0.464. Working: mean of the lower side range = 7.68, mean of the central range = 5.02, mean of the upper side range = 7.72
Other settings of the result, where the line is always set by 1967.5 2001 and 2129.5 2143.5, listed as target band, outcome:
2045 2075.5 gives 0.11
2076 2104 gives 0.29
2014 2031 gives -0.15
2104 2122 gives 0.04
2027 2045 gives -0.13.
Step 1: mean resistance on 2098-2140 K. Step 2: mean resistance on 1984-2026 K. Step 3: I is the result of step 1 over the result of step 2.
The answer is 1.12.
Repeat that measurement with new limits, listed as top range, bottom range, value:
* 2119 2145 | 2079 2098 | 1.40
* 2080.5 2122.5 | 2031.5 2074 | 0.94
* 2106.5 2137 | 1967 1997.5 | 1.11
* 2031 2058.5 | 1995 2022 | 1.09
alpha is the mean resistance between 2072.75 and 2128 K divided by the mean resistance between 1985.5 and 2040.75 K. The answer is 0.90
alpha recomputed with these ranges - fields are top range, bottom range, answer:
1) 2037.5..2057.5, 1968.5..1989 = 1.01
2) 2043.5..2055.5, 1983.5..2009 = 1.28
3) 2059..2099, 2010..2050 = 0.69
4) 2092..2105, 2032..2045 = 0.88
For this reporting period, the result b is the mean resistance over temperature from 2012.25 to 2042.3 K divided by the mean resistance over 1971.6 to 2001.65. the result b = 1.24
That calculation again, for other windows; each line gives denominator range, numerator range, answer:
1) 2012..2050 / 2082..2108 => 0.80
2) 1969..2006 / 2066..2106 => 0.84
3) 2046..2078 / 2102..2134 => 1.20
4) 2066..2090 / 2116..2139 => 1.63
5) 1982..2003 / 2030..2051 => 1.40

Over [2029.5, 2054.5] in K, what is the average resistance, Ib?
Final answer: 7.68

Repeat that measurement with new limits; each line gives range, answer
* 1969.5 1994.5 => 6.81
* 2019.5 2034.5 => 7.82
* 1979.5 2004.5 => 5.73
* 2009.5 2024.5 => 7.81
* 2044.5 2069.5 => 6.93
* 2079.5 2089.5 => 4.65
